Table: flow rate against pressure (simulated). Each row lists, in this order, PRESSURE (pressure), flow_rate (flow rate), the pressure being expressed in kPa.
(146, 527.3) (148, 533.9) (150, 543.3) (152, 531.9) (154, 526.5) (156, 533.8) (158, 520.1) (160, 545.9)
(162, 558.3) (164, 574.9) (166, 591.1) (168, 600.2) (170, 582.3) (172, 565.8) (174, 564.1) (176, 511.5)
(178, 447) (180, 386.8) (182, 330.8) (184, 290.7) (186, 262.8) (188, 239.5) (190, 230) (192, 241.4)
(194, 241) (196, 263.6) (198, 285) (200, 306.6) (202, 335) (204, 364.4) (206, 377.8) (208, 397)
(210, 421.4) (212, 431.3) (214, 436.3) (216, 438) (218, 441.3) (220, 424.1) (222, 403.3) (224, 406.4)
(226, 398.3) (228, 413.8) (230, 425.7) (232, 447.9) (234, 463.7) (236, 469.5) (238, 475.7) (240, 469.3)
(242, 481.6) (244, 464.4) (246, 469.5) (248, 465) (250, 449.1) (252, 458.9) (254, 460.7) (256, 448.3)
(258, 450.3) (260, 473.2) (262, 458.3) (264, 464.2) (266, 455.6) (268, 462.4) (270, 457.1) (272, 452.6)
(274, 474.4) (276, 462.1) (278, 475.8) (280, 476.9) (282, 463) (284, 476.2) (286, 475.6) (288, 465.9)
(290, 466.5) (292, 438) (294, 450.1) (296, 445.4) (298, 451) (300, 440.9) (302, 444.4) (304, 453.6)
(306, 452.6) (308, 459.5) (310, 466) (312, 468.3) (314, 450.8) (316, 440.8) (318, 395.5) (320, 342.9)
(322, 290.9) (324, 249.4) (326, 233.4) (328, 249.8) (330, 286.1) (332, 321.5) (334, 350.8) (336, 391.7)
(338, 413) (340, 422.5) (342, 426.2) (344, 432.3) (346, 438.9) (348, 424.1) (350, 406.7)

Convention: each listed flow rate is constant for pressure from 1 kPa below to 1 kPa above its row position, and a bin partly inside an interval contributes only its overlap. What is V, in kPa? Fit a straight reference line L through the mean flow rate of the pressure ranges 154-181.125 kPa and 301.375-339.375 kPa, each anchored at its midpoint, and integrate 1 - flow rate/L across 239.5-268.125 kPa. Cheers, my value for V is -1.0 kPa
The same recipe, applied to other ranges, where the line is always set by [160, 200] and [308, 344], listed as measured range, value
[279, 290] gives -2.6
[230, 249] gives -3.5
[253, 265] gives -2.2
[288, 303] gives -2.8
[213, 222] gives -0.7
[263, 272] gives -1.7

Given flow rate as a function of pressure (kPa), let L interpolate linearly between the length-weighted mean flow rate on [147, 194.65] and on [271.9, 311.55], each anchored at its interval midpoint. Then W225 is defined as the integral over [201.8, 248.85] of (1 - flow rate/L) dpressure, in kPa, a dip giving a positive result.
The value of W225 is 2.80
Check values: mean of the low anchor 458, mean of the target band 432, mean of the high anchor 460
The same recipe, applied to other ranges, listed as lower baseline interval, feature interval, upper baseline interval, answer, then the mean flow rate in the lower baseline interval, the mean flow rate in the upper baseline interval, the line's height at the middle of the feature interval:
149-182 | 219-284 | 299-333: -1.70 kPa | 530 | 379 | 444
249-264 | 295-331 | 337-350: 3.85 kPa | 457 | 425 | 436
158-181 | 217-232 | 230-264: 2.03 kPa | 538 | 462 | 484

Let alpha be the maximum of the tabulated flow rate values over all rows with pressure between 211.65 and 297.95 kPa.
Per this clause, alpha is 481.6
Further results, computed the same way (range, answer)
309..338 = 468.3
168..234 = 600.2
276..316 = 476.9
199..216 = 438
